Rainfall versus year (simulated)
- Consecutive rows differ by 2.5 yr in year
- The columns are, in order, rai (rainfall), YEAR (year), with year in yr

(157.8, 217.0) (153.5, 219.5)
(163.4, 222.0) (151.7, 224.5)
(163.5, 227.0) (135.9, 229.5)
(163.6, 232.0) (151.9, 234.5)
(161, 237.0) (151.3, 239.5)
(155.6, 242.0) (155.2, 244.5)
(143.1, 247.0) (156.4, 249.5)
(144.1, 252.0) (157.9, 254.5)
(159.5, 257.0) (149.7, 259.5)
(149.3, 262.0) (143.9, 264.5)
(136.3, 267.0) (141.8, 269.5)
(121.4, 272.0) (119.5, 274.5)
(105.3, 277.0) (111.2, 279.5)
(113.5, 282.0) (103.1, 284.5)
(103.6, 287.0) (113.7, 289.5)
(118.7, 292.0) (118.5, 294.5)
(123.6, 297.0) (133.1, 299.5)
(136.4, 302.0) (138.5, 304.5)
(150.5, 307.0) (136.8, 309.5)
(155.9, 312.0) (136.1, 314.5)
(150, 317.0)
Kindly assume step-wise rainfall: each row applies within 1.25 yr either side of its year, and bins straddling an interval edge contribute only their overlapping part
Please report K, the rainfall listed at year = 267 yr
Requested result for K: 136.3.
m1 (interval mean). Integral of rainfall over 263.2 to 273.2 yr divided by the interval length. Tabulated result 136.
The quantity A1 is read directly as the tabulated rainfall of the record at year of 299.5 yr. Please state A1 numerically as 133.1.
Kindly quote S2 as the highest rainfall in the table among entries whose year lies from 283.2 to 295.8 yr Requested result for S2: 118.7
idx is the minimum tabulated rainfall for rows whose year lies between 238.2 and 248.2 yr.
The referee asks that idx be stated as 143.1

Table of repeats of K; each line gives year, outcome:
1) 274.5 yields 119.5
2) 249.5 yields 156.4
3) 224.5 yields 151.7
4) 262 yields 149.3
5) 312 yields 155.9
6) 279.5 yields 111.2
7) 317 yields 150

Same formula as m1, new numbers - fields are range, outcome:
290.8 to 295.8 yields 119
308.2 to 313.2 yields 146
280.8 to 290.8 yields 109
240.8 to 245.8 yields 155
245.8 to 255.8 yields 150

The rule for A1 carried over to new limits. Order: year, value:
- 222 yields 163.4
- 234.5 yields 151.9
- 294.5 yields 118.5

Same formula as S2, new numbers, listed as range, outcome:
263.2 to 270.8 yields 143.9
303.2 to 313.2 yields 155.9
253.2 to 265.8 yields 159.5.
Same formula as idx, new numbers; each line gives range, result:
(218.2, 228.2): 151.7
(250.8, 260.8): 144.1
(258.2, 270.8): 136.3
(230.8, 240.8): 151.3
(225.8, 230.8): 135.9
